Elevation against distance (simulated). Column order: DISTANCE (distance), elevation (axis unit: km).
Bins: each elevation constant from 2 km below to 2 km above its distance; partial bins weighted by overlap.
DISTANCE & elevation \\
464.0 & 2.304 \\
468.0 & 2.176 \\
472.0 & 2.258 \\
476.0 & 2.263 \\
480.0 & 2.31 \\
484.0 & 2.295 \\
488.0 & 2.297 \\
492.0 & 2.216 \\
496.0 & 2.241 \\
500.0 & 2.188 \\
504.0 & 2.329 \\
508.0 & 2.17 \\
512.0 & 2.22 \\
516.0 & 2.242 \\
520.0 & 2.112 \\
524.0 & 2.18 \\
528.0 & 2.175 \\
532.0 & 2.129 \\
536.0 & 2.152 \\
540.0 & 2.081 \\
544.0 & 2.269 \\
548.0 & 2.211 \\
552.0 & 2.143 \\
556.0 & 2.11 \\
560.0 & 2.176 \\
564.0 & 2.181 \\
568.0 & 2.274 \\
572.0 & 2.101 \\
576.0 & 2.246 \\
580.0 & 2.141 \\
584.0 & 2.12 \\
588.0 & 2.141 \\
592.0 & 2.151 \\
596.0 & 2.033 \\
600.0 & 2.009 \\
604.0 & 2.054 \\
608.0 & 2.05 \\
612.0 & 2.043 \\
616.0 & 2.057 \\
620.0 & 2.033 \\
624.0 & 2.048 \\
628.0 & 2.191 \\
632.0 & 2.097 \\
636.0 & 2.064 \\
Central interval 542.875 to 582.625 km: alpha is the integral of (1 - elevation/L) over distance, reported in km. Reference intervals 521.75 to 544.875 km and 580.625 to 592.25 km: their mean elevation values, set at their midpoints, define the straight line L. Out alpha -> -0.7 km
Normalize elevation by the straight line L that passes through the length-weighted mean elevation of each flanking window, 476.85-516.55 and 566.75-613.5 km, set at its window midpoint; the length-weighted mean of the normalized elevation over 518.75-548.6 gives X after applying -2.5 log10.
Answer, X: 0.02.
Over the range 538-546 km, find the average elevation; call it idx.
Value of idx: 2.17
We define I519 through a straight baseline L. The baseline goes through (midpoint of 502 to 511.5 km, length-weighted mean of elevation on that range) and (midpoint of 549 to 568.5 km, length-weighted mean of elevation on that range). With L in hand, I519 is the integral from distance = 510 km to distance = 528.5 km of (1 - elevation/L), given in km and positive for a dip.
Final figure 0.3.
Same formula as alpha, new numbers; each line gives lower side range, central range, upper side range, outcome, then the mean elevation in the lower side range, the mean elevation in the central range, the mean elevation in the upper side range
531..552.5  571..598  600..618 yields -0.6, 2.17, 2.13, 2.05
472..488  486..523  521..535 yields 0.0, 2.29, 2.22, 2.16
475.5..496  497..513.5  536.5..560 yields 0.1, 2.27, 2.23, 2.16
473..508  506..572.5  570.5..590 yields 0.8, 2.26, 2.17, 2.15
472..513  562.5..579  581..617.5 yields -0.6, 2.25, 2.2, 2.08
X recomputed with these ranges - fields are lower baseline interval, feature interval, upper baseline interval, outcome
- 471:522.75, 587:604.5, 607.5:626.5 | 0.004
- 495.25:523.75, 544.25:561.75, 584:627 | -0.012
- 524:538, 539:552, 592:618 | -0.027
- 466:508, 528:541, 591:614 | 0.020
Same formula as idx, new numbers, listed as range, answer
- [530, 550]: 2.17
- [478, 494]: 2.28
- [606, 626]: 2.05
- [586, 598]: 2.11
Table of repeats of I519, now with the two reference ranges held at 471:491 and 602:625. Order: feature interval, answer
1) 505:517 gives 0.1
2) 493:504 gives 0.1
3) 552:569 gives -0.3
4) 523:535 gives 0.2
